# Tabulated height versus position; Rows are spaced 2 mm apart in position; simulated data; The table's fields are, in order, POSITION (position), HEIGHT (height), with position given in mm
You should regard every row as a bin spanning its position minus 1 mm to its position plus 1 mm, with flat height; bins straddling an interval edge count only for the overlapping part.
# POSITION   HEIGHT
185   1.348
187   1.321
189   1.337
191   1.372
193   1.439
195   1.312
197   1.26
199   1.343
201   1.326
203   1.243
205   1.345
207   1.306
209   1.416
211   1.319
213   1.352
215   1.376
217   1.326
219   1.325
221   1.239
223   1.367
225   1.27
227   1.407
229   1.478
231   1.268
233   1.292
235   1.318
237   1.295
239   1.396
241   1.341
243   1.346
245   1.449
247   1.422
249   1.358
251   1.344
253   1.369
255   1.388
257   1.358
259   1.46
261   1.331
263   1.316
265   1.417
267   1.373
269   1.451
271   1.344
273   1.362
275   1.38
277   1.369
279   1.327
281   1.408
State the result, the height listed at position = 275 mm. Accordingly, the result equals 1.38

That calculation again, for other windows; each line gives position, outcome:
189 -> 1.337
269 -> 1.451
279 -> 1.327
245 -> 1.449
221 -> 1.239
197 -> 1.26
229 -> 1.478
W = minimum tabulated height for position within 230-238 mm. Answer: 1.268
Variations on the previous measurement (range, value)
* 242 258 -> 1.344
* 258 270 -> 1.316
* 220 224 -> 1.239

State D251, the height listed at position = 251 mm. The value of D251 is 1.344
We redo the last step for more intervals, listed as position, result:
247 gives 1.422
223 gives 1.367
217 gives 1.326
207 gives 1.306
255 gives 1.388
